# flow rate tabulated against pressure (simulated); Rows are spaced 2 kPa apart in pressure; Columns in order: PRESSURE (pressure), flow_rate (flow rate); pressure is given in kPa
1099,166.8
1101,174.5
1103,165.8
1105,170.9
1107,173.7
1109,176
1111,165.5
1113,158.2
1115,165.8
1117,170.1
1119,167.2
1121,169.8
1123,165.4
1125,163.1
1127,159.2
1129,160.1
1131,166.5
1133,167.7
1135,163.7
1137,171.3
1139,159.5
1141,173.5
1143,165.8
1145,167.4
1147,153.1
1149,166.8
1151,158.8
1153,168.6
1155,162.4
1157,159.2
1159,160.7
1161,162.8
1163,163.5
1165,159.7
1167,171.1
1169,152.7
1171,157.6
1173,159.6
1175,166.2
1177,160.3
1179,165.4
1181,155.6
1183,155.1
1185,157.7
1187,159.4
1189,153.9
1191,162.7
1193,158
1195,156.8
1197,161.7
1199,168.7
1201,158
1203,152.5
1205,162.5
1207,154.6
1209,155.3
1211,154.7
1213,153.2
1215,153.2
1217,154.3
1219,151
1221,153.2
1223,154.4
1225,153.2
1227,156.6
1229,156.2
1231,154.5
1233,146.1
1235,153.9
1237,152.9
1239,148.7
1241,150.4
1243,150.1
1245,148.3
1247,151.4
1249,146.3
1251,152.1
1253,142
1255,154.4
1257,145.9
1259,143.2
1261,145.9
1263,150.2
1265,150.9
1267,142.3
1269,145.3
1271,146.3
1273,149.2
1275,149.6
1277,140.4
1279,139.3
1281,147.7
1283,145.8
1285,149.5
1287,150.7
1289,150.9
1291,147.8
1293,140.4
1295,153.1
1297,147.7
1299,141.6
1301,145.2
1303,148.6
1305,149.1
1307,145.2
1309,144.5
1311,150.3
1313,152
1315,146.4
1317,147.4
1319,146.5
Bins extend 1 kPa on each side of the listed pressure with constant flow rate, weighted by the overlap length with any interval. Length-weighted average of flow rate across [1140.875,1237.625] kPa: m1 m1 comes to 159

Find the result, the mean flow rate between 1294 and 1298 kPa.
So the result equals 150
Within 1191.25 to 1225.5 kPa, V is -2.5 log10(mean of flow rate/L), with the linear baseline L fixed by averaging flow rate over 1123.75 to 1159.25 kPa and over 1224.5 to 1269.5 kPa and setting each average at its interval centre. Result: -0.01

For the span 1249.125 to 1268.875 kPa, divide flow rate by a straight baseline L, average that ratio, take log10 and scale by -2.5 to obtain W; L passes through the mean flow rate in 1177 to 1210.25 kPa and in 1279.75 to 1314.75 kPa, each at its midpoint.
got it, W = 0.03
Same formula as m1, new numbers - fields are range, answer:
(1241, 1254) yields 149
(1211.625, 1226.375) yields 153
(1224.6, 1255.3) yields 151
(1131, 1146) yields 167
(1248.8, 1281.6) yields 147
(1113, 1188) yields 163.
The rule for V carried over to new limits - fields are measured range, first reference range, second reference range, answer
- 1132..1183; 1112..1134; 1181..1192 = -0.013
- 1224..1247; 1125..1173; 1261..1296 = 0.003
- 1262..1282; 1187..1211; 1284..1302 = 0.028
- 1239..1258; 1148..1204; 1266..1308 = 0.017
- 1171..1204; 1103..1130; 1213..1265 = -0.014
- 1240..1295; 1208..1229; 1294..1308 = 0.019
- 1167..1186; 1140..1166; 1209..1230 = 0.003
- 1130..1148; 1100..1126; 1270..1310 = -0.003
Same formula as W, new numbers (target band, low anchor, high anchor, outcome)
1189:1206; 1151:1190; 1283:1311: -0.01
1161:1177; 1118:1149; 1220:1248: -0.01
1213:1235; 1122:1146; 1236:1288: 0.00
